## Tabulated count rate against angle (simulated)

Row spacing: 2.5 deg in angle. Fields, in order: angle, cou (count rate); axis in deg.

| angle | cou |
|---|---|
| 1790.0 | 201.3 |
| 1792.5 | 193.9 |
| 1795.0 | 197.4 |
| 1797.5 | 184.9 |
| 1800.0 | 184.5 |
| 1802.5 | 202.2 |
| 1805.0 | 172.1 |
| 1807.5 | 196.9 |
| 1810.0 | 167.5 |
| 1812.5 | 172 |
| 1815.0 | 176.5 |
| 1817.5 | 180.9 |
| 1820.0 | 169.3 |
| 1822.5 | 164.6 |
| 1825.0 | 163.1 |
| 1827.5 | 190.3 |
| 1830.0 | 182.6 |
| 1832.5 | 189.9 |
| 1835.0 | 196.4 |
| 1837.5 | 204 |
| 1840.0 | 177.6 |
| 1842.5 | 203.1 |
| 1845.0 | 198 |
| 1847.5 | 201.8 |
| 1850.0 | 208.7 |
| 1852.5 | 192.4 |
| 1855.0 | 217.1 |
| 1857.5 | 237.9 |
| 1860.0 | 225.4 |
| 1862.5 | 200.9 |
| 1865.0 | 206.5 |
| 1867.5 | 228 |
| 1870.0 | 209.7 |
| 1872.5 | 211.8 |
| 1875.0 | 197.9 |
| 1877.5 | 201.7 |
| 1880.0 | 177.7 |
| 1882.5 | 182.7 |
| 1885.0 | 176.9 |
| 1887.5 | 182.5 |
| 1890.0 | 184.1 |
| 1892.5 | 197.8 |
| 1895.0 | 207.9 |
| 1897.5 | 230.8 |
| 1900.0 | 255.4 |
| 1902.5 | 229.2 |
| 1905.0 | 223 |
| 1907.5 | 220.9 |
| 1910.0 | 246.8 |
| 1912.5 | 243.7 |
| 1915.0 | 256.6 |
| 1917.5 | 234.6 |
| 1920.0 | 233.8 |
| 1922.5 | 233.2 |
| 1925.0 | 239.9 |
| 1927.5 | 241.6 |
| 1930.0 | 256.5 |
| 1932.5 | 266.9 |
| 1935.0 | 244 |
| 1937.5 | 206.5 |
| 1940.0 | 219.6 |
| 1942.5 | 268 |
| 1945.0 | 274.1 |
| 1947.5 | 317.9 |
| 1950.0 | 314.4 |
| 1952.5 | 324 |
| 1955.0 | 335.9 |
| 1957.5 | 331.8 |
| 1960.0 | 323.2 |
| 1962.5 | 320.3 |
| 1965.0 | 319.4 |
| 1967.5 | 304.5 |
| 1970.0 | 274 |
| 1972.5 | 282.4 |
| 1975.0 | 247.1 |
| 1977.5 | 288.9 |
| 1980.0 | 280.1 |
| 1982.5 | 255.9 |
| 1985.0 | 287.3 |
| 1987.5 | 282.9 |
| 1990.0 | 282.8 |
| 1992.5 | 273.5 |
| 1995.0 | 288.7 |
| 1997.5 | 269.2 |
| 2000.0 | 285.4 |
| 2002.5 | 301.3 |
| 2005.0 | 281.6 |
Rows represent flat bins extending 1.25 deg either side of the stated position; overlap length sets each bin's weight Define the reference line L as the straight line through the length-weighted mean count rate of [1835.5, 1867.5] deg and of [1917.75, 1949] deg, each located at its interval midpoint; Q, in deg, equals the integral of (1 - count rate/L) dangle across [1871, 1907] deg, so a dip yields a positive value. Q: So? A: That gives 3.5 deg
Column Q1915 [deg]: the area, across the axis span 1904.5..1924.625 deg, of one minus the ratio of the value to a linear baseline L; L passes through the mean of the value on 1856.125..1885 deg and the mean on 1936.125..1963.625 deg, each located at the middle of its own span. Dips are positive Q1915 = 1.4 deg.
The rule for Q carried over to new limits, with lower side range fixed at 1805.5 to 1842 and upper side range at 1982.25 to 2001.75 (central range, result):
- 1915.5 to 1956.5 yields -2.6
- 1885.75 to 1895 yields 1.3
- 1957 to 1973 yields -2.7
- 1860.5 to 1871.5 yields -0.3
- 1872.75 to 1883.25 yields 1.0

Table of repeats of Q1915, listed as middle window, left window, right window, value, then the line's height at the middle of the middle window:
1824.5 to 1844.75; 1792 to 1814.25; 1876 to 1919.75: 0.6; 195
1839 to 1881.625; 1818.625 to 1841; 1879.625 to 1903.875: -2.9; 193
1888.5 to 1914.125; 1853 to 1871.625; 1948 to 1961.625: 3.8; 263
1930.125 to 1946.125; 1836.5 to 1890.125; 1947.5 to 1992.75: 1.3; 268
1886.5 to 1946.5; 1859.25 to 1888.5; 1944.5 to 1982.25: 3.5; 248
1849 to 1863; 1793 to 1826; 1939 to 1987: 0.0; 214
